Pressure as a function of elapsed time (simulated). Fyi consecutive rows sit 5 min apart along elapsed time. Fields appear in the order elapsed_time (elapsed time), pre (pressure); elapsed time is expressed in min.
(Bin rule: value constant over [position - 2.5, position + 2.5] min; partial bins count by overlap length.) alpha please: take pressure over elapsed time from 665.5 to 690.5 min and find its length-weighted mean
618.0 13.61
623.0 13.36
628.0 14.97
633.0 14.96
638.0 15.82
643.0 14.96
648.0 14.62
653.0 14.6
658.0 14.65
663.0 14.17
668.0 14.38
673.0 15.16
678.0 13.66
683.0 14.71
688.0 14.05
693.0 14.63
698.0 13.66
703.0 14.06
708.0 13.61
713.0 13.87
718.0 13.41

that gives 14.4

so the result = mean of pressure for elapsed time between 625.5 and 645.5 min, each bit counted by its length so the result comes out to 15.2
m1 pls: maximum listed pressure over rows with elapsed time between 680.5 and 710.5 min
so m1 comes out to 14.71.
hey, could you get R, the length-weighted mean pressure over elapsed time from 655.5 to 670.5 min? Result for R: 14.4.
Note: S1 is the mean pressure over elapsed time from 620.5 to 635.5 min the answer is 14.4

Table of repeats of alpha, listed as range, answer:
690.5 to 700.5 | 14.1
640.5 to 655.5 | 14.7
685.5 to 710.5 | 14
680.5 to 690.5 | 14.4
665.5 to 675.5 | 14.8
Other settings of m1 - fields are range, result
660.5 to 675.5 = 15.16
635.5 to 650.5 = 15.82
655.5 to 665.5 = 14.65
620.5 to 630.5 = 14.97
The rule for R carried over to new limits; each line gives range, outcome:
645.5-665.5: 14.5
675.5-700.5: 14.1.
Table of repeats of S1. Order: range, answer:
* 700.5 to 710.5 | 13.8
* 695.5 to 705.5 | 13.9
